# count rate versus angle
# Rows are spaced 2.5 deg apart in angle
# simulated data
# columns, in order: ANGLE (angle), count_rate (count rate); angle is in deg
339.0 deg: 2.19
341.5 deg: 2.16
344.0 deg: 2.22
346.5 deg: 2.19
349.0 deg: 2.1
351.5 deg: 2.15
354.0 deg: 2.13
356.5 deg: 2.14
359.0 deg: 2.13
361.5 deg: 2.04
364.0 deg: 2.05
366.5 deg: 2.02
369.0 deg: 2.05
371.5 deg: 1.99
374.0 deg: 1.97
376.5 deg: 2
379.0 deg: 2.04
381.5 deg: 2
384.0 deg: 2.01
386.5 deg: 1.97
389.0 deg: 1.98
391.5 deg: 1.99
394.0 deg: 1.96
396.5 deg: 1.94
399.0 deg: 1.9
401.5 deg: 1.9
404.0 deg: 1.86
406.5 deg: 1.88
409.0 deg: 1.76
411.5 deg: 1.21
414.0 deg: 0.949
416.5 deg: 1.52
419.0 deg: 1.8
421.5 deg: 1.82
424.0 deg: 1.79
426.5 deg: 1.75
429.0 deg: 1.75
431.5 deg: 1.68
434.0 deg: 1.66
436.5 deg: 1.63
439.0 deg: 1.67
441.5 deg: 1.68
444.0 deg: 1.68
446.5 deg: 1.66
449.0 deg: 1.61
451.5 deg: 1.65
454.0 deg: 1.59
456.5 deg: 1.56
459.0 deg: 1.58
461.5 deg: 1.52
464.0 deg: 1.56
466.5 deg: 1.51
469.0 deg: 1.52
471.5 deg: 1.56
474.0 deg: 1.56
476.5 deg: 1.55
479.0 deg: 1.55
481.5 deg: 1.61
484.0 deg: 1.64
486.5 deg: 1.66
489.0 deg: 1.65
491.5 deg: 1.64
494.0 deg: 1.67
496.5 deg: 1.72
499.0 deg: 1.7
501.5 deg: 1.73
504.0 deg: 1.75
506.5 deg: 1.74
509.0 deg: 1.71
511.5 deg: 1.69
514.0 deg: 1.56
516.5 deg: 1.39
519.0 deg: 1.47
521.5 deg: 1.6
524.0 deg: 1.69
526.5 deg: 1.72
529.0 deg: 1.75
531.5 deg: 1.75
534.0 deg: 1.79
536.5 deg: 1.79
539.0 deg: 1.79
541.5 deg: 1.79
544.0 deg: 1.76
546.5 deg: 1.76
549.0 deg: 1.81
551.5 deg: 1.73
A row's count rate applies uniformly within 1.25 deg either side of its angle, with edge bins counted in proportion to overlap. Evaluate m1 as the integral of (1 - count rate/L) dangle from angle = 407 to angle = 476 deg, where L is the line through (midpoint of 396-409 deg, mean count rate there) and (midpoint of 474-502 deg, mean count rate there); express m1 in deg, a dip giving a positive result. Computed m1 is 6.5 deg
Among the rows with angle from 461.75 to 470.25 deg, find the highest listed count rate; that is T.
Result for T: 1.56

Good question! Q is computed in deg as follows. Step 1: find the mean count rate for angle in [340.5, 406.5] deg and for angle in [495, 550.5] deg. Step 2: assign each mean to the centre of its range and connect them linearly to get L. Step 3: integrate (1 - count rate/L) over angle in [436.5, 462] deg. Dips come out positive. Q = 3.3 deg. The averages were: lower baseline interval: 2.03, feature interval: 1.62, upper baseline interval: 1.7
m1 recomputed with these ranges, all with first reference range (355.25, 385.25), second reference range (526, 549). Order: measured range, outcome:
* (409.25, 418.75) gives 3.0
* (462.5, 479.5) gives 3.0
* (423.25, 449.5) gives 3.3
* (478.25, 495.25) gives 2.0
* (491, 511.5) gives 1.3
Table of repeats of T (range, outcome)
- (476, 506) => 1.75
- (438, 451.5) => 1.68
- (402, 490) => 1.88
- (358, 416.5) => 2.13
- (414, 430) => 1.82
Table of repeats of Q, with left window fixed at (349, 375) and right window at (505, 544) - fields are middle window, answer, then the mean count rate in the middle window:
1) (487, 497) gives 0.55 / 1.67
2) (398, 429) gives 4.27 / 1.68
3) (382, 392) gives 0.11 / 1.99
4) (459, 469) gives 1.60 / 1.54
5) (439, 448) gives 0.99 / 1.67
